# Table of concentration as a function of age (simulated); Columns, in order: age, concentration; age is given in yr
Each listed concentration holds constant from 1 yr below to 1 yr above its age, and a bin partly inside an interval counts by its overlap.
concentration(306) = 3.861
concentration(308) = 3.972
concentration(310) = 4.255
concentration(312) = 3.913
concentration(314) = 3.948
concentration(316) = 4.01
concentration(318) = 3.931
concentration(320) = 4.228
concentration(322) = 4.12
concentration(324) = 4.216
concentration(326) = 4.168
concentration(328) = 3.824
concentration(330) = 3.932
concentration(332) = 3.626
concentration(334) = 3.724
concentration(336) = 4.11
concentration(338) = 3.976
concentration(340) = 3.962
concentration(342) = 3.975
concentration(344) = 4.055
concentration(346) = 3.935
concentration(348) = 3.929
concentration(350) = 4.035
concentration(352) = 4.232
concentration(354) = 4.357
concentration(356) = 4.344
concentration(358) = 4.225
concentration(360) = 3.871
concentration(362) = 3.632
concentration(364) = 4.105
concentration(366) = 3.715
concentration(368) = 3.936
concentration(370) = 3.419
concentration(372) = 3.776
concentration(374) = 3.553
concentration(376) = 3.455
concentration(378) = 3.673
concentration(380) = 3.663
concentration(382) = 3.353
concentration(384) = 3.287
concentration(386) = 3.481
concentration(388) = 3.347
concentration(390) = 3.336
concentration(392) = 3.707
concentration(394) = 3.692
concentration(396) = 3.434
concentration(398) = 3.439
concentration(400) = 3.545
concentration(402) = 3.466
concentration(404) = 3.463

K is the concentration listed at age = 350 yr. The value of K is 4.035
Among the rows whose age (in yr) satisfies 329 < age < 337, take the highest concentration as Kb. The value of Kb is 4.11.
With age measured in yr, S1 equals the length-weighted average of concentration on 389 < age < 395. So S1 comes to 3.58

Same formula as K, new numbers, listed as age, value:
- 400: 3.545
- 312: 3.913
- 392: 3.707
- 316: 4.01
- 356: 4.344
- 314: 3.948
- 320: 4.228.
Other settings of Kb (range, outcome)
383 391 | 3.481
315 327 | 4.228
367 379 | 3.936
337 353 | 4.232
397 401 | 3.545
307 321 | 4.255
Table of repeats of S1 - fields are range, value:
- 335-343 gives 4.01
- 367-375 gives 3.67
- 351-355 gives 4.29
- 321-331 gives 4.05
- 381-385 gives 3.32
